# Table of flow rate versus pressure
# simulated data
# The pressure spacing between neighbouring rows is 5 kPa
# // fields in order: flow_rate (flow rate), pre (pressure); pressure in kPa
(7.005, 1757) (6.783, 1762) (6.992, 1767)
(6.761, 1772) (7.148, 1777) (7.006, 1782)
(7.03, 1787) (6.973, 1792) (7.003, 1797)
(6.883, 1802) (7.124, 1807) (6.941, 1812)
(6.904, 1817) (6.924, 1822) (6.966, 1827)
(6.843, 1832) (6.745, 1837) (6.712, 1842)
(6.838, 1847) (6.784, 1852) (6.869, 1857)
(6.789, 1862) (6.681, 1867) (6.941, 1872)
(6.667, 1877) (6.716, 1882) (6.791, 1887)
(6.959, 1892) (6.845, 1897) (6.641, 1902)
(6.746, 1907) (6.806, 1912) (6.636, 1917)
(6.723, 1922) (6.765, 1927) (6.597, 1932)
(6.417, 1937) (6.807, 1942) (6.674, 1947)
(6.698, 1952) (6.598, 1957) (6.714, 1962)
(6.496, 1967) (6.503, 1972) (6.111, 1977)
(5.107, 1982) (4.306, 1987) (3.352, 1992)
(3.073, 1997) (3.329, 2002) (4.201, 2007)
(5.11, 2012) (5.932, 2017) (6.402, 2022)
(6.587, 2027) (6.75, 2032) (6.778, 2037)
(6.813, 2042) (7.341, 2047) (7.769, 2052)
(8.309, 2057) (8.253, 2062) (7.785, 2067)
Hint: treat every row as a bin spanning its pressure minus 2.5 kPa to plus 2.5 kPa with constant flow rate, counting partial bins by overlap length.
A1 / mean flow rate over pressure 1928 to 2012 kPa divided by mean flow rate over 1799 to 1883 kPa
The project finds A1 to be 0.81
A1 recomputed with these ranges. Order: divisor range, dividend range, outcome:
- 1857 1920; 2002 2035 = 0.84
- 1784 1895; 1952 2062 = 0.87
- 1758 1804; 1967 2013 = 0.67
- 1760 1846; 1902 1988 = 0.93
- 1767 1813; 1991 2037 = 0.73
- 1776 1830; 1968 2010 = 0.66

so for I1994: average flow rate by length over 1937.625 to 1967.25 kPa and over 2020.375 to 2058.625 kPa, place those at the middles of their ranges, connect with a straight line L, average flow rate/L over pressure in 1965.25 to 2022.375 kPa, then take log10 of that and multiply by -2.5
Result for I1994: 0.360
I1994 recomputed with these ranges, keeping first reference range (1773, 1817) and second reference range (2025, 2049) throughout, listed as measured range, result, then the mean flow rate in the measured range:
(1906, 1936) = 0.04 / 6.7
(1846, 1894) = 0.02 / 6.8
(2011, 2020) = 0.21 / 5.64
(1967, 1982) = 0.13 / 6.14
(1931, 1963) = 0.04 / 6.64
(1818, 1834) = 0.01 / 6.91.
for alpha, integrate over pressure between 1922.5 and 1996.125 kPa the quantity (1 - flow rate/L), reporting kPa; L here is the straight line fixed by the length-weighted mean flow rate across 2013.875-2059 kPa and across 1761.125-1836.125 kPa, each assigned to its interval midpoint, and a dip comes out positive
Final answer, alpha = 9.6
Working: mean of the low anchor 6.95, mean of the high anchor 6.92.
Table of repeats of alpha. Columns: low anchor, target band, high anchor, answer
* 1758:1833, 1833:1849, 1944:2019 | -0.5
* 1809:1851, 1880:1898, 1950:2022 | -1.6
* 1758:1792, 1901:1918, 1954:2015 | -2.8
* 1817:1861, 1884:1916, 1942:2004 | -2.9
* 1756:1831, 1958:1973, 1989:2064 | -0.8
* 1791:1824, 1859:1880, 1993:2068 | -0.1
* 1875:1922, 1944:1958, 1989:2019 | -3.1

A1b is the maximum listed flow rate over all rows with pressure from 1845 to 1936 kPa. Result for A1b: 6.959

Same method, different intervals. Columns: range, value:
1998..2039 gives 6.778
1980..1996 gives 5.107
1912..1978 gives 6.807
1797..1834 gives 7.124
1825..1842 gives 6.966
